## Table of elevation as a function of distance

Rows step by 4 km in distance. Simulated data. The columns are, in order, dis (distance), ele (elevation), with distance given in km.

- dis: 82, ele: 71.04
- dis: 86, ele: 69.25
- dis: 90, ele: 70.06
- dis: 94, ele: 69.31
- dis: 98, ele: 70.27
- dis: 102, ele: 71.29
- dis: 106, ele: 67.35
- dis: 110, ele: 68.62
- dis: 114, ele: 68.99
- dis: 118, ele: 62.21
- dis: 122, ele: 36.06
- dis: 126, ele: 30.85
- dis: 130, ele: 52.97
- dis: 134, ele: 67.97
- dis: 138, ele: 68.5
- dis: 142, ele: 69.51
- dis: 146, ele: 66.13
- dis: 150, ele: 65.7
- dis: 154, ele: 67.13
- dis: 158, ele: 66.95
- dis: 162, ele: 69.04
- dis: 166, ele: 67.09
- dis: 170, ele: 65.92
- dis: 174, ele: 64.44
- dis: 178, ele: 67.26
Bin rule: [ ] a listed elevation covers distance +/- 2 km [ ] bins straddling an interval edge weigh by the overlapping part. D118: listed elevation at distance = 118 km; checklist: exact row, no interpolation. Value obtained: 62.21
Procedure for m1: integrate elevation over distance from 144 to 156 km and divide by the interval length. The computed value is 66.3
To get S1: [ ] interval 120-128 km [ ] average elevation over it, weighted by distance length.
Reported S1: 33.5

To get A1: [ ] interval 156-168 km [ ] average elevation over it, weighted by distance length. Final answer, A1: 67.7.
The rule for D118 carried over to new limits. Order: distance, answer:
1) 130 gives 52.97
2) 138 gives 68.5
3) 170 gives 65.92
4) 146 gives 66.13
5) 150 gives 65.7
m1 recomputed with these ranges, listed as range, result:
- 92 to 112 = 69.4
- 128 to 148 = 65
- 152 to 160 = 67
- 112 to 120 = 65.6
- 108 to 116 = 68.8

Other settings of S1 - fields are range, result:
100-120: 67.7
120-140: 51.3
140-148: 67.8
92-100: 69.8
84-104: 70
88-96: 69.7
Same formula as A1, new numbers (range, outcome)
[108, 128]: 53.3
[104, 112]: 68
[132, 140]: 68.2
